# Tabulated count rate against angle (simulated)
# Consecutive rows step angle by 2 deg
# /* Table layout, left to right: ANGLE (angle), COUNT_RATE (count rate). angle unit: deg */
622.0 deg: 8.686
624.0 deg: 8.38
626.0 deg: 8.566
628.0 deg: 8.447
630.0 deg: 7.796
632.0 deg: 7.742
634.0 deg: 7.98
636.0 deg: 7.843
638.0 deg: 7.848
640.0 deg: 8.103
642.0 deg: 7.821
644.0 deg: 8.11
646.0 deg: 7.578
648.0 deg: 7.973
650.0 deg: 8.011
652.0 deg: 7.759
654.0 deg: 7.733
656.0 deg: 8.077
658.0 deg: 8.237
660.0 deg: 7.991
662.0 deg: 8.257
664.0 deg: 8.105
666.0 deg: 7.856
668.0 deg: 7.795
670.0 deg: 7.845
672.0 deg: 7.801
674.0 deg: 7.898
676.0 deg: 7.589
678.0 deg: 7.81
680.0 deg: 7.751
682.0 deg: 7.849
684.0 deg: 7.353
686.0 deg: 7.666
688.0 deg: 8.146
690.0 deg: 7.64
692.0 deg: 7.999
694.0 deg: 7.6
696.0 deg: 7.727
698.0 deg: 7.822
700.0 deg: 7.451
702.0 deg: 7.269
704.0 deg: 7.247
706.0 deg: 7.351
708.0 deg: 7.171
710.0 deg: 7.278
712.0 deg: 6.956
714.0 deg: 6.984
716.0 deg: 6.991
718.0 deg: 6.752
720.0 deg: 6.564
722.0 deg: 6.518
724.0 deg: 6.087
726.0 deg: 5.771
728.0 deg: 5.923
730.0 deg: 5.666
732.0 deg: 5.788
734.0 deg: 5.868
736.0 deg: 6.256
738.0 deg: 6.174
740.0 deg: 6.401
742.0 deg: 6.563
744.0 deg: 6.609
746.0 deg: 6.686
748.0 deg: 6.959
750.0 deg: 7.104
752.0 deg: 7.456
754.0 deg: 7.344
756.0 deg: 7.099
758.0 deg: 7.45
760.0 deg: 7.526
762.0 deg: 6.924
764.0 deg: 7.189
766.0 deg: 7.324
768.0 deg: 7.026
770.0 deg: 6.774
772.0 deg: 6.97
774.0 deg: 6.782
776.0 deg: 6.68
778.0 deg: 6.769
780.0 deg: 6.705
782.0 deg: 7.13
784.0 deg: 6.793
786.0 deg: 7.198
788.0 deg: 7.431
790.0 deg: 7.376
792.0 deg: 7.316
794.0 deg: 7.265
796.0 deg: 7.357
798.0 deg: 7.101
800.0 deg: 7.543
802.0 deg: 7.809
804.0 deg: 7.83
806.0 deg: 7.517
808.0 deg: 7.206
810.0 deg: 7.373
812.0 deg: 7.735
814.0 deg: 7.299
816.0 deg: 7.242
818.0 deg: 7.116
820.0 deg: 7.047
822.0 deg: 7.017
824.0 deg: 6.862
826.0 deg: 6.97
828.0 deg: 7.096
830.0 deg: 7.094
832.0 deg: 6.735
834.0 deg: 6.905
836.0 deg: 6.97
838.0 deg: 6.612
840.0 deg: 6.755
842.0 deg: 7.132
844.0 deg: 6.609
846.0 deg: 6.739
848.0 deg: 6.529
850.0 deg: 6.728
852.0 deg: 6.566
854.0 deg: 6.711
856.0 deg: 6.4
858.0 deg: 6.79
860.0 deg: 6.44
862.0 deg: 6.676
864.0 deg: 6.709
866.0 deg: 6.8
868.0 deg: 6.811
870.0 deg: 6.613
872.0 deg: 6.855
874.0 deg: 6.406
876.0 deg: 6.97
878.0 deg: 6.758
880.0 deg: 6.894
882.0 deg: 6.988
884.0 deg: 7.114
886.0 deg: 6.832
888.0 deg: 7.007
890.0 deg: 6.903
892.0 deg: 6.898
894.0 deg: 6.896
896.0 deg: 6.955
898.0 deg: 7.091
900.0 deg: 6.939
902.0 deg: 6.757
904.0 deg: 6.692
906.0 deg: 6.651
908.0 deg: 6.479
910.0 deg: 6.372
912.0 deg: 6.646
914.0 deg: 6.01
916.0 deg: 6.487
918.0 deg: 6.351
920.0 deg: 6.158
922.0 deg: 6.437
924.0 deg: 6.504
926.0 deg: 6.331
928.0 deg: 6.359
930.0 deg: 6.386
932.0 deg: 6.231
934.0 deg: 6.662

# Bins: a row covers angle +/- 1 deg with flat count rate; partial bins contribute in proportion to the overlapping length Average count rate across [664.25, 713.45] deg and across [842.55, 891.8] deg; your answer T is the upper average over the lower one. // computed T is 0.89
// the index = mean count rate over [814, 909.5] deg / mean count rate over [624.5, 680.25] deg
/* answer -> 0.9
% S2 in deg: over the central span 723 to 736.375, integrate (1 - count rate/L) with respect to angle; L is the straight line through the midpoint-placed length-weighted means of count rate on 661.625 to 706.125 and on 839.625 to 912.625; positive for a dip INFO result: 2.87 deg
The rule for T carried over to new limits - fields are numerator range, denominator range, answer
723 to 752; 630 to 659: 0.80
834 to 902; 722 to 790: 1.01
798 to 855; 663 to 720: 0.94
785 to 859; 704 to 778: 1.05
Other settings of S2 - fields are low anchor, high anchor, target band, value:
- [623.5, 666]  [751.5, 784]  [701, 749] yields 5.3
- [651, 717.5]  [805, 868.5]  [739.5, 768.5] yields 1.0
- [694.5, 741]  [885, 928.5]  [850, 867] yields 0.0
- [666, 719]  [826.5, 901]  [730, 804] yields 2.6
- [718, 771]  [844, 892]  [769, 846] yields -4.6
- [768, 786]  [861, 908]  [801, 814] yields -1.3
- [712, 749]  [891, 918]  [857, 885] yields -0.7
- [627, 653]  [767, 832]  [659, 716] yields 0.4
